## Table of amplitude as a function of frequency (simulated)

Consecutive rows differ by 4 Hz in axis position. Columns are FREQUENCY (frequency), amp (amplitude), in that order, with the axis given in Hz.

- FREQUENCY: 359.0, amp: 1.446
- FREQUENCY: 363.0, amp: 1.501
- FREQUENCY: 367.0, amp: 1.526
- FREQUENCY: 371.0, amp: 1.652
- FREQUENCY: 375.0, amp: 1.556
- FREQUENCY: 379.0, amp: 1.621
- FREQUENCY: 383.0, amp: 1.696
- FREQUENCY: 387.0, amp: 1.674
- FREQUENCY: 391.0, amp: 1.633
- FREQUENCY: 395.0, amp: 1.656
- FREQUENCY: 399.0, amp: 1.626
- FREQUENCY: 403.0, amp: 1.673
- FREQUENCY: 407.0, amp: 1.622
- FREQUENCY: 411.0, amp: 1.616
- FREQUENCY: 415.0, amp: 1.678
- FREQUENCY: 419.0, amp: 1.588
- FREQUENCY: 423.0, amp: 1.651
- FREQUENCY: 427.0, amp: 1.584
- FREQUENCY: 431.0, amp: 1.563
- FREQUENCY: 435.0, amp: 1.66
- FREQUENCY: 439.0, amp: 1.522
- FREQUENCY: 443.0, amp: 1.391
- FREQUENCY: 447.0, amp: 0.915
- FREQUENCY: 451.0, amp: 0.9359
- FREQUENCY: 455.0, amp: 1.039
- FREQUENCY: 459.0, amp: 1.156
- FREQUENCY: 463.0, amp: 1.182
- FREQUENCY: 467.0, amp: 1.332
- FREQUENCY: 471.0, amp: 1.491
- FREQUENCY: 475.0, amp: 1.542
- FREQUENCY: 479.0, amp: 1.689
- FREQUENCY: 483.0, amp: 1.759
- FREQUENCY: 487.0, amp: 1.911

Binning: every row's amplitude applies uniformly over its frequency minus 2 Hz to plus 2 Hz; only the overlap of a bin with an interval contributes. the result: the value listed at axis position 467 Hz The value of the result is 1.332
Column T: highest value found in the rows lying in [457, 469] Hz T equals 1.332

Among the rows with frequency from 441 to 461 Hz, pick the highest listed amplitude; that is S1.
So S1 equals 1.391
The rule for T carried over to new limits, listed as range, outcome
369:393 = 1.696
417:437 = 1.66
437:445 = 1.522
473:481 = 1.689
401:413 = 1.673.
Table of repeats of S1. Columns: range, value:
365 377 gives 1.652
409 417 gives 1.678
